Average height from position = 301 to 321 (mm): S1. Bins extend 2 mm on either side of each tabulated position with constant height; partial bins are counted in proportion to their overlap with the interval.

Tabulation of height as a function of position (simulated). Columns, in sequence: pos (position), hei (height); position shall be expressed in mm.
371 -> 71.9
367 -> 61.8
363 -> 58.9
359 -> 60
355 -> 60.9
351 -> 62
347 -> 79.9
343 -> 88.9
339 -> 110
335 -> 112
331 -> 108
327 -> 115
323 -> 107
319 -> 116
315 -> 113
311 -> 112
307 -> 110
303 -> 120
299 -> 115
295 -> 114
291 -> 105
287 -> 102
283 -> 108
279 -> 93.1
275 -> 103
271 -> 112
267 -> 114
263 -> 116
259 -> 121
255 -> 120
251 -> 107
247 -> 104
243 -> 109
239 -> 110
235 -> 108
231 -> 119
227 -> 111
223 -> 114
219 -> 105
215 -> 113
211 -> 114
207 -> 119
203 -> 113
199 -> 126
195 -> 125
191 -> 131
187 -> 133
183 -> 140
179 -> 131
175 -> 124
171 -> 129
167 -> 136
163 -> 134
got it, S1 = 114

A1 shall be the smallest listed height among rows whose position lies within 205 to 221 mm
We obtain 105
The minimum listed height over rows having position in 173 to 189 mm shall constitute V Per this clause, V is 124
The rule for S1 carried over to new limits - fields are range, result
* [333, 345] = 104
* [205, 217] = 115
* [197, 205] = 120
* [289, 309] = 113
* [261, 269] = 115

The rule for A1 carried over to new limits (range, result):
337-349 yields 79.9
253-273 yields 112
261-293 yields 93.1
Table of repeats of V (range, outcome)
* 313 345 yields 88.9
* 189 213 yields 113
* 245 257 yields 104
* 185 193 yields 131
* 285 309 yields 102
